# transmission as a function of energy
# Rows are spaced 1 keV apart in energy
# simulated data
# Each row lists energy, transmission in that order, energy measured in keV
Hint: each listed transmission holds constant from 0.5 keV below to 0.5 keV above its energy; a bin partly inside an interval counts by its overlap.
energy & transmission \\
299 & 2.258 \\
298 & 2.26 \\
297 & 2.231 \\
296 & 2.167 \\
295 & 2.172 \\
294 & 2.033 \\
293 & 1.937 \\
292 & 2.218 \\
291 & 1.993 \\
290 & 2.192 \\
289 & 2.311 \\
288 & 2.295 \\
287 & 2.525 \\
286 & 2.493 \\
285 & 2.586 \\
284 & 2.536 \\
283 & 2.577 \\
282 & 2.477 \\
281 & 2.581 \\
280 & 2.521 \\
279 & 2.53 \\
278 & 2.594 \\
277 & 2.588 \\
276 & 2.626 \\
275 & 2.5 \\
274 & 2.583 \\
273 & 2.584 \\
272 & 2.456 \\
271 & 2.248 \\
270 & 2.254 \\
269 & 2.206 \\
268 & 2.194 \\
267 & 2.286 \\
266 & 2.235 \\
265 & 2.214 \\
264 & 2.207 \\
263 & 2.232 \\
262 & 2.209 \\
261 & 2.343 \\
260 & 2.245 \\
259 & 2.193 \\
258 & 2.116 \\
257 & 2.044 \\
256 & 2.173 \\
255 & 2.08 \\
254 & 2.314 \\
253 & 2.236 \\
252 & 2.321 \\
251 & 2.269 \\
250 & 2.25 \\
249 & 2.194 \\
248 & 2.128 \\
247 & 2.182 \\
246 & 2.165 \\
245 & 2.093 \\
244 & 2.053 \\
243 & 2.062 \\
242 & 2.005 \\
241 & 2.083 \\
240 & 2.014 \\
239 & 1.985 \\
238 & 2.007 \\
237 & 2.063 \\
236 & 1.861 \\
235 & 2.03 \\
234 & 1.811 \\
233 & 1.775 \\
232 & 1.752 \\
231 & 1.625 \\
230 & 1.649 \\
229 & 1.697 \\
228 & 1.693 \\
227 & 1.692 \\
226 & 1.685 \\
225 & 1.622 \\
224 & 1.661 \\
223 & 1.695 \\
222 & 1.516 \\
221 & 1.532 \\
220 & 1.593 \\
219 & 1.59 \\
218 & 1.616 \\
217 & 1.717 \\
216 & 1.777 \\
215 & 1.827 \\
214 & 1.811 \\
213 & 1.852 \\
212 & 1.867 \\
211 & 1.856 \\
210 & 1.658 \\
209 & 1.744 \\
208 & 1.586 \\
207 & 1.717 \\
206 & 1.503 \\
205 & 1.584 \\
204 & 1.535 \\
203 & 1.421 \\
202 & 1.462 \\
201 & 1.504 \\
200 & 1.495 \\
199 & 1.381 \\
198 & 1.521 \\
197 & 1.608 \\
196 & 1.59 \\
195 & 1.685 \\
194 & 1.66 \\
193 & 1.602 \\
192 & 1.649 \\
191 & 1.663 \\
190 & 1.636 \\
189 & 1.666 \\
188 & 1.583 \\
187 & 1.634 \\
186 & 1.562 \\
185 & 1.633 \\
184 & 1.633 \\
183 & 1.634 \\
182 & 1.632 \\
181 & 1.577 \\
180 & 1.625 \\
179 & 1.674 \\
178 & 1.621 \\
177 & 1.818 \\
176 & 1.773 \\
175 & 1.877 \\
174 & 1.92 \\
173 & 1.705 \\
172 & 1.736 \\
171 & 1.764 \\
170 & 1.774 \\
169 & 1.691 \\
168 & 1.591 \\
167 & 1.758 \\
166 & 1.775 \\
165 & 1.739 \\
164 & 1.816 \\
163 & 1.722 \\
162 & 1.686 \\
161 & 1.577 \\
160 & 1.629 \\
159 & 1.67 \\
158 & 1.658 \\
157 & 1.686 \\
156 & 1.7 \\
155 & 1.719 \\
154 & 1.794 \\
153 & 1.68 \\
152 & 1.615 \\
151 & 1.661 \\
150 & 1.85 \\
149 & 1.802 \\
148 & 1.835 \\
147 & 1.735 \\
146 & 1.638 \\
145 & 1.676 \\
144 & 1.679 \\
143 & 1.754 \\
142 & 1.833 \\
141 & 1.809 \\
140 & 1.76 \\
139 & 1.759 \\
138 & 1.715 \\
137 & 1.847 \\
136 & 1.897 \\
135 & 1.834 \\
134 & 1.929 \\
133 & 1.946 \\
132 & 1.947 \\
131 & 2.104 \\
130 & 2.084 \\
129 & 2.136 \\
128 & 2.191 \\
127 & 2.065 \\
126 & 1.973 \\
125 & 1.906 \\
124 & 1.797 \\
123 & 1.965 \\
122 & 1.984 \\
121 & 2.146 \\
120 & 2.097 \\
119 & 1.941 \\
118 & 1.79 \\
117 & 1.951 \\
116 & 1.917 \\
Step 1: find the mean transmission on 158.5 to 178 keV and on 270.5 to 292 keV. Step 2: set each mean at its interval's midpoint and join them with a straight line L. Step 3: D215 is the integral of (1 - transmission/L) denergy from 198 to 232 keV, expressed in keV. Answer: 6.58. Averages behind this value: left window 1.73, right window 2.46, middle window 1.64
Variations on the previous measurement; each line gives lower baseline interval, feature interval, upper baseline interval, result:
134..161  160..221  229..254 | 6.68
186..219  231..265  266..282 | 0.81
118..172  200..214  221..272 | 2.23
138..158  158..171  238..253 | 0.70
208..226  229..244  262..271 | 0.02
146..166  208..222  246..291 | 2.23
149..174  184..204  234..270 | 3.12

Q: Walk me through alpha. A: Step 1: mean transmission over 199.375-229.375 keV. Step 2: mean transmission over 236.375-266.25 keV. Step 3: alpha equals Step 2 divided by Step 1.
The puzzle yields 1.3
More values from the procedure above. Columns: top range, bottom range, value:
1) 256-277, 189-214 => 1.42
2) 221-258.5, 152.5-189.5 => 1.15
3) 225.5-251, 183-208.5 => 1.23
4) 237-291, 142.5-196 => 1.35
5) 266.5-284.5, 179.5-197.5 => 1.51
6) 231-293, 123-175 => 1.24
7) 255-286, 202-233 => 1.42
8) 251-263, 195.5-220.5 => 1.35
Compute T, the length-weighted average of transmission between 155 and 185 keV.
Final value 1.7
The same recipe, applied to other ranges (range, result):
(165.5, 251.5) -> 1.75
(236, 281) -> 2.25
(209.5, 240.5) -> 1.76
